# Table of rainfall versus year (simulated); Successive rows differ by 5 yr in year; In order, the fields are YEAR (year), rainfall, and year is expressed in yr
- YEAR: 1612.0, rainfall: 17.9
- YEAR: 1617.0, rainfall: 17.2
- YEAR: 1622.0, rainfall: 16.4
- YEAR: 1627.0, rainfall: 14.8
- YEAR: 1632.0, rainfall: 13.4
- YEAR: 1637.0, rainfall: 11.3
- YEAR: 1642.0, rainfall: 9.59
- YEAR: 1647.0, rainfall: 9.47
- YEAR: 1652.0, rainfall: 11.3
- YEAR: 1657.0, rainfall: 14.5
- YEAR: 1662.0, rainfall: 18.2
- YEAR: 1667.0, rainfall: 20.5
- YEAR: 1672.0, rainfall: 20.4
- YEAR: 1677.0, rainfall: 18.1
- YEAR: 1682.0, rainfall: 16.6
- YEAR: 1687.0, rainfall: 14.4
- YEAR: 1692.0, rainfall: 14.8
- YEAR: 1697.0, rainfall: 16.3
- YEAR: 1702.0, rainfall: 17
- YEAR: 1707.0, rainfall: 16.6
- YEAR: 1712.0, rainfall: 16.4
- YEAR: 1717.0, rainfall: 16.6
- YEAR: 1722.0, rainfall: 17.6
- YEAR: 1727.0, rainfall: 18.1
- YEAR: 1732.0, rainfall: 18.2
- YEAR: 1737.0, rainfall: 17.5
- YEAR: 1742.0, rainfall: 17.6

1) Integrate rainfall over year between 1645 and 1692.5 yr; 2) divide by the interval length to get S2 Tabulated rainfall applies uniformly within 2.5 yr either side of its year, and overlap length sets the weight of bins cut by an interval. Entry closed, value 15.9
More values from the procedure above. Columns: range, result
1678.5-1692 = 15.6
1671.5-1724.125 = 16.7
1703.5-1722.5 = 16.7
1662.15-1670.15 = 19.8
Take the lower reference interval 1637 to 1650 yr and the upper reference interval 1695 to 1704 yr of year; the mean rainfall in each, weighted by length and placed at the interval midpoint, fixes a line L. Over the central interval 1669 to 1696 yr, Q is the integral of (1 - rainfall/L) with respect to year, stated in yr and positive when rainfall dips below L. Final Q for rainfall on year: -4.58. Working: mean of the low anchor 9.94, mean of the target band 16.9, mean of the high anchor 16.7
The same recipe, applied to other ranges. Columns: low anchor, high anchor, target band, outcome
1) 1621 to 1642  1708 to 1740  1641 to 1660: 3.5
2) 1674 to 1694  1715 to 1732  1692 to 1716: 0.7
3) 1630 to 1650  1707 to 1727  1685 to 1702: -0.3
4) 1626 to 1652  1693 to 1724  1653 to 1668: -4.2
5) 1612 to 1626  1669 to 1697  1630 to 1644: 4.5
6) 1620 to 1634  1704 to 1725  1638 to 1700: 2.3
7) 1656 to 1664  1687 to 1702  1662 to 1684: -3.6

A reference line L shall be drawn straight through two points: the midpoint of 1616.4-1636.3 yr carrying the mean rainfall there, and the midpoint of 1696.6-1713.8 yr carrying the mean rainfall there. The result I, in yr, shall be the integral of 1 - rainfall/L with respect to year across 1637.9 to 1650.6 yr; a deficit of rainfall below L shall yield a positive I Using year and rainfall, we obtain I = 4.5 yr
